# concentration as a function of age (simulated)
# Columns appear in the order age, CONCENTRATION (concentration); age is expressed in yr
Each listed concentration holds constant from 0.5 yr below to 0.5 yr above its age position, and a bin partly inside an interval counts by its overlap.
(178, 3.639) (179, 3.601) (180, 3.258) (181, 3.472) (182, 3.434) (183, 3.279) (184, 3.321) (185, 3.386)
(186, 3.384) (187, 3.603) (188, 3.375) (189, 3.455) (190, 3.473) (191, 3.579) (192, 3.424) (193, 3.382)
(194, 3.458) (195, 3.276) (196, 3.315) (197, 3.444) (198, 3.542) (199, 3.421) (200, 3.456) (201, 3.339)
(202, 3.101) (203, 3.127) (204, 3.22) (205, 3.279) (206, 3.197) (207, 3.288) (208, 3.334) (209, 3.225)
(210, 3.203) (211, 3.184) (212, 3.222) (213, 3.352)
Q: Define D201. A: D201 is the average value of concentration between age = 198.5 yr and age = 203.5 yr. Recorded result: 3.29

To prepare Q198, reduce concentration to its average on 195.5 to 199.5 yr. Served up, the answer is 3.43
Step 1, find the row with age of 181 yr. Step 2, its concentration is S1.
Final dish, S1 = 3.472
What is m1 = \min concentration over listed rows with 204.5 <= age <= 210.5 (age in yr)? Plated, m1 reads 3.197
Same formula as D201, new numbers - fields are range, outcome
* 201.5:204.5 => 3.15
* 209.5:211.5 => 3.19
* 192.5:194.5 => 3.42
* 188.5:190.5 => 3.46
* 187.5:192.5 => 3.46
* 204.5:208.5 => 3.27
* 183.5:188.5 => 3.41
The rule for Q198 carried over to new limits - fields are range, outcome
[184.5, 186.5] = 3.38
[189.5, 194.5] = 3.46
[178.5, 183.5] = 3.41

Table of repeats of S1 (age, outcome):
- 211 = 3.184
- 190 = 3.473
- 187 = 3.603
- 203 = 3.127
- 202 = 3.101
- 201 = 3.339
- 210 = 3.203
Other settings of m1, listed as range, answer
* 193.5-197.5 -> 3.276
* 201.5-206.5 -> 3.101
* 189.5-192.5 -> 3.424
